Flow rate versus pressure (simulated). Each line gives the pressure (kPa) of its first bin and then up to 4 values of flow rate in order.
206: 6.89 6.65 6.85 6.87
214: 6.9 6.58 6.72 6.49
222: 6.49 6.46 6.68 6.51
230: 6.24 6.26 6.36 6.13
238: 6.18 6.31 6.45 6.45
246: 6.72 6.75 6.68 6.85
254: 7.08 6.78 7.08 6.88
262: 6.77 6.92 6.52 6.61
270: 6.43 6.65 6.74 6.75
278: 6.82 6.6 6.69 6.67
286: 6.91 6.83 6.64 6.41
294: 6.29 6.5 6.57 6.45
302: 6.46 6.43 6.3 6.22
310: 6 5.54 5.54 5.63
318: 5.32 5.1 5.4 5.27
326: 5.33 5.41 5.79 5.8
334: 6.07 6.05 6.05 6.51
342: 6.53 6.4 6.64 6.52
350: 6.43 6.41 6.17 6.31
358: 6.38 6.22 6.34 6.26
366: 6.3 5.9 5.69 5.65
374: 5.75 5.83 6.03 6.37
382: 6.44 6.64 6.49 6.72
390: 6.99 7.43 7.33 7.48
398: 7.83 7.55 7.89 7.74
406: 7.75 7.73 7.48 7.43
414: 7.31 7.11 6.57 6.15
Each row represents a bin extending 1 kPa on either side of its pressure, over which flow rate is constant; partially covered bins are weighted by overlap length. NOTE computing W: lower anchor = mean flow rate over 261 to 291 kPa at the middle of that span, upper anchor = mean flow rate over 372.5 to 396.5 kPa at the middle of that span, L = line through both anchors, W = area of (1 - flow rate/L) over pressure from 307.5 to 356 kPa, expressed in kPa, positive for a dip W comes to 5.2 kPa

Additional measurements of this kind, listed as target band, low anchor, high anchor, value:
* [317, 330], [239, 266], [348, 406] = 2.58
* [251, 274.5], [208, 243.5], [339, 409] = -0.86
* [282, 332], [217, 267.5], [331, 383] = 2.51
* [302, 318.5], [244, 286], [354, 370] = 1.45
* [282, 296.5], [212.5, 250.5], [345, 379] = -0.61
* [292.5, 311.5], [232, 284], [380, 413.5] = 1.40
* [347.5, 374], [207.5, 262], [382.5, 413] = 3.71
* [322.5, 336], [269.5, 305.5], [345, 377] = 1.53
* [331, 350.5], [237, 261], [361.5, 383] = -0.28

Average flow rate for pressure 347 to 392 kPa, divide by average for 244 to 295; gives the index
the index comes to 0.94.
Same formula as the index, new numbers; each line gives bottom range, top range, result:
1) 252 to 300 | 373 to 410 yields 1.05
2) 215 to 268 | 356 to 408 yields 1.02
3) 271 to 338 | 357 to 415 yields 1.10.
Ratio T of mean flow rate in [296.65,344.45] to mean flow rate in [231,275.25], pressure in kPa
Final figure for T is 0.89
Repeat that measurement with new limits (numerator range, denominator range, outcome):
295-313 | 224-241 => 0.99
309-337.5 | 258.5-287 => 0.83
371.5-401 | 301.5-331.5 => 1.18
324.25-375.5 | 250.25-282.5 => 0.90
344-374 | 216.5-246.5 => 0.97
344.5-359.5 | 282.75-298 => 0.97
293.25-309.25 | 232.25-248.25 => 1.00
